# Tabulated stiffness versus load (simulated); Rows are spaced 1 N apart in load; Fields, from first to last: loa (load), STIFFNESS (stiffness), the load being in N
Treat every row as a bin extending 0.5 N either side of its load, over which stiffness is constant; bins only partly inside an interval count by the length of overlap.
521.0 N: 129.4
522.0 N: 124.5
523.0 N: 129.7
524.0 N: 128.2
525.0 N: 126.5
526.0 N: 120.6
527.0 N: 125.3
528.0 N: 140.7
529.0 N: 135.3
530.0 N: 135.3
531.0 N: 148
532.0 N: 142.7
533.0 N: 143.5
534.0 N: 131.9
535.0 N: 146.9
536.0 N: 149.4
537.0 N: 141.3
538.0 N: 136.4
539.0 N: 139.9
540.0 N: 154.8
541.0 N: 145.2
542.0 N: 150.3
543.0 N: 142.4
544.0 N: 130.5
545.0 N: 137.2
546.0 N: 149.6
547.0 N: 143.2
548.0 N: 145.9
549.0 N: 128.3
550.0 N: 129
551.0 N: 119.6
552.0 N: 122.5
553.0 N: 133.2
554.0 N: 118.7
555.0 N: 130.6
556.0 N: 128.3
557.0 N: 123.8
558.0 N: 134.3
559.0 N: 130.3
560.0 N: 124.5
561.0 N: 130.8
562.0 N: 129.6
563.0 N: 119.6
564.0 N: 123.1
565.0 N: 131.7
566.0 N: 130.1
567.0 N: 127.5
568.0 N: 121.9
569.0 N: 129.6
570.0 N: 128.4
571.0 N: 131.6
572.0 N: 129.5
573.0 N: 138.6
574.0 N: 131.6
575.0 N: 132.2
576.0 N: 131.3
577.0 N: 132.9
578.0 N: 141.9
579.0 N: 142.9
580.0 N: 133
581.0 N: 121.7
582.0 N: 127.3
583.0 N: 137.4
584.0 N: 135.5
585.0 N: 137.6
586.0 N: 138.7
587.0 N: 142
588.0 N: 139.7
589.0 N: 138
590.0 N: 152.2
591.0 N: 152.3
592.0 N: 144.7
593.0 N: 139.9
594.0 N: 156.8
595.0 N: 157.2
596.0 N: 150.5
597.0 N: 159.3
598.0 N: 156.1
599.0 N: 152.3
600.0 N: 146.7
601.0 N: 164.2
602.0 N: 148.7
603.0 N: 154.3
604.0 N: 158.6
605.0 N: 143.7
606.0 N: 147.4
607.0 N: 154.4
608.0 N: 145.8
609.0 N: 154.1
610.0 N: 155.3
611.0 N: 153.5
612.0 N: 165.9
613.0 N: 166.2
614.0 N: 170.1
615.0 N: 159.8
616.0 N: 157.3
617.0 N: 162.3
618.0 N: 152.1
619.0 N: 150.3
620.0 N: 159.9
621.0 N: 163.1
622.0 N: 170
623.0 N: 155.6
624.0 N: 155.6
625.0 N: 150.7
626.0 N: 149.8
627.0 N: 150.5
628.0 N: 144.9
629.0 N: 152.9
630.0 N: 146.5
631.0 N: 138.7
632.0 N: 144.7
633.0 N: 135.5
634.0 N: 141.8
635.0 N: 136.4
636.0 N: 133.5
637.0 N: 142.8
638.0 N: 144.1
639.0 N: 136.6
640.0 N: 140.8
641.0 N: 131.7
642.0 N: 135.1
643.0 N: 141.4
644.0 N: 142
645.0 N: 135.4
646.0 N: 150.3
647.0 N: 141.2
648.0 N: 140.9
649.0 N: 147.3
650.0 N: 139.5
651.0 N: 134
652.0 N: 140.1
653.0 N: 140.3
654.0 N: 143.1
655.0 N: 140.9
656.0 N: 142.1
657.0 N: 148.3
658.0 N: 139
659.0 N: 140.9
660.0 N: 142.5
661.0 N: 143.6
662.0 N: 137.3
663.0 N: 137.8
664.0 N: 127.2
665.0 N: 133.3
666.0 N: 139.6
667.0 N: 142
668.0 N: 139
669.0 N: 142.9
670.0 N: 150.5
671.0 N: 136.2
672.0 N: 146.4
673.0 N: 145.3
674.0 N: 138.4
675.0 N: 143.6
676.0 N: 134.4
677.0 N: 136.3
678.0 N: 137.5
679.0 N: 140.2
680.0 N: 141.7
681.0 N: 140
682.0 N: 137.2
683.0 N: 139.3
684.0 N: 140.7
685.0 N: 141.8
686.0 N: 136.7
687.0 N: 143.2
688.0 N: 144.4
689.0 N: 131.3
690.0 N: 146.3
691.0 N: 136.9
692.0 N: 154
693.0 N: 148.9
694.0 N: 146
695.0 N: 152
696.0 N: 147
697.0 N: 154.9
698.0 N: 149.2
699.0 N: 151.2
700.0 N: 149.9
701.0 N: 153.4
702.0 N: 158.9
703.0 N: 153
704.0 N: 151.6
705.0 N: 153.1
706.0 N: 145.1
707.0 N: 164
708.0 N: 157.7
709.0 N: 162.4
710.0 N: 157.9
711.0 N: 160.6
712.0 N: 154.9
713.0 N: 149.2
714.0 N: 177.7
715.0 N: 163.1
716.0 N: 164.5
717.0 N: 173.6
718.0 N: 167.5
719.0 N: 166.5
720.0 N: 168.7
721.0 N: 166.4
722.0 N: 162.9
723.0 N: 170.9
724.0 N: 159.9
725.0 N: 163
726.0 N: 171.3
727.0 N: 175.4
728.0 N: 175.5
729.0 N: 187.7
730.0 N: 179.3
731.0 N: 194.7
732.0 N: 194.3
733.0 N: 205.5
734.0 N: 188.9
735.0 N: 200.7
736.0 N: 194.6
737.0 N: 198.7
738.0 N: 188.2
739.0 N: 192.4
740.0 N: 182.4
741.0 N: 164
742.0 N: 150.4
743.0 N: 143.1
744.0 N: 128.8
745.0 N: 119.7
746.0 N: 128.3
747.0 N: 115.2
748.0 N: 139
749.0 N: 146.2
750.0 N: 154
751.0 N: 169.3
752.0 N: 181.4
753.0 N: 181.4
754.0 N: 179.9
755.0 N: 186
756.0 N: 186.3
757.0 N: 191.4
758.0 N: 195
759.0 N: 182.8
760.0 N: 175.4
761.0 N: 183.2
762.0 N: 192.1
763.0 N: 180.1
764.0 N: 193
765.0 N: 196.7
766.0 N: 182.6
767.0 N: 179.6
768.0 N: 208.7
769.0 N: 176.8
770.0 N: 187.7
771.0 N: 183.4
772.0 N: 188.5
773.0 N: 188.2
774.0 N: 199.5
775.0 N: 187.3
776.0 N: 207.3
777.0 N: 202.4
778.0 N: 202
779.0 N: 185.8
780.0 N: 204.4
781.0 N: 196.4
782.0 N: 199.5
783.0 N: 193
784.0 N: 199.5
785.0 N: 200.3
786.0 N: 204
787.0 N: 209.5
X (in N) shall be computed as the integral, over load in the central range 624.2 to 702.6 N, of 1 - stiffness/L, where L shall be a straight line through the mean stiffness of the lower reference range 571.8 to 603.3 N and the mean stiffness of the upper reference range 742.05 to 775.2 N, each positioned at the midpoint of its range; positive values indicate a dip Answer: 6.9 N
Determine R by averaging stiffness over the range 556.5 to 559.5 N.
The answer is 129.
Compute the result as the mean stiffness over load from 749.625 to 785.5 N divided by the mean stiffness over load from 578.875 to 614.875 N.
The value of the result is 1.27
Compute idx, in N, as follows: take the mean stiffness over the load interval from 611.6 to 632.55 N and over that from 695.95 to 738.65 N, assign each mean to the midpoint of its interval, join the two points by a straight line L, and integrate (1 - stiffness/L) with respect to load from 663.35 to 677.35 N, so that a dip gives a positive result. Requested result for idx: 1.9 N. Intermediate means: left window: 155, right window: 169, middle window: 140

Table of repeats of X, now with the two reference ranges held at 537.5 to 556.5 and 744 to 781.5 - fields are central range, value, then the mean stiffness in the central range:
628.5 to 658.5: 2.8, 141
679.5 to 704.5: 2.9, 146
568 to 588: 1.2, 134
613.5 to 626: -0.7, 159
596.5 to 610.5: -0.5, 153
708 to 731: 0.4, 168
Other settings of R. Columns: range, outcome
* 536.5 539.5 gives 139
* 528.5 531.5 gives 140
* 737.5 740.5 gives 188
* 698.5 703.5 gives 153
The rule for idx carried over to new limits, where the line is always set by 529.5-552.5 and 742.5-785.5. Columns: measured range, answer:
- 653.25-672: 2.4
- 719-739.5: -1.0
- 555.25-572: 1.8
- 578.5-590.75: 0.8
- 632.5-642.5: 1.2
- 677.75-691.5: 2.1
